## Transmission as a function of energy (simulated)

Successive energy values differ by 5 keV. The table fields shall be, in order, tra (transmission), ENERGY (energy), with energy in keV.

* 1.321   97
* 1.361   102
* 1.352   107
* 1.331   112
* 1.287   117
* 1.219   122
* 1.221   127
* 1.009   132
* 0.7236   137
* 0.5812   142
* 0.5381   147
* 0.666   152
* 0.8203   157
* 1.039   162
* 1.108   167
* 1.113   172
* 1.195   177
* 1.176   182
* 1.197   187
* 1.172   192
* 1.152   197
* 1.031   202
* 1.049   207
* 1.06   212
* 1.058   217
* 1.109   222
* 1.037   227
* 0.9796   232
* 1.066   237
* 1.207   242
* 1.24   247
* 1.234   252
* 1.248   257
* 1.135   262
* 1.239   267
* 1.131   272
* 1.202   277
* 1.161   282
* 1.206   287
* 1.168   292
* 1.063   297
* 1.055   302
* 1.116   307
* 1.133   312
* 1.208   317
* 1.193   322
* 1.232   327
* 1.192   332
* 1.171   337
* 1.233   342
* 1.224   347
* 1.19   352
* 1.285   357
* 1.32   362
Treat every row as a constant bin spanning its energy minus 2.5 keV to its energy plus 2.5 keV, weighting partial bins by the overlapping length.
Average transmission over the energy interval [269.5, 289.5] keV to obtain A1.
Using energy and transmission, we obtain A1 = 1.18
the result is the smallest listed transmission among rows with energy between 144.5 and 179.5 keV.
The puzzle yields 0.5381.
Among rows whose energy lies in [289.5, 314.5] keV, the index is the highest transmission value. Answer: 1.168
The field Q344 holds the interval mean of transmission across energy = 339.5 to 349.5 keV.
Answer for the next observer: 1.23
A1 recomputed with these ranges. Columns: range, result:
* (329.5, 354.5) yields 1.2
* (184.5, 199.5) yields 1.17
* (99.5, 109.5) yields 1.36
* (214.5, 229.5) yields 1.07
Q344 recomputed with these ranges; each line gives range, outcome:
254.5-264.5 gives 1.19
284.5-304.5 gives 1.12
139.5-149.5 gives 0.56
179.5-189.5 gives 1.19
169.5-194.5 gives 1.17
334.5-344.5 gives 1.2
